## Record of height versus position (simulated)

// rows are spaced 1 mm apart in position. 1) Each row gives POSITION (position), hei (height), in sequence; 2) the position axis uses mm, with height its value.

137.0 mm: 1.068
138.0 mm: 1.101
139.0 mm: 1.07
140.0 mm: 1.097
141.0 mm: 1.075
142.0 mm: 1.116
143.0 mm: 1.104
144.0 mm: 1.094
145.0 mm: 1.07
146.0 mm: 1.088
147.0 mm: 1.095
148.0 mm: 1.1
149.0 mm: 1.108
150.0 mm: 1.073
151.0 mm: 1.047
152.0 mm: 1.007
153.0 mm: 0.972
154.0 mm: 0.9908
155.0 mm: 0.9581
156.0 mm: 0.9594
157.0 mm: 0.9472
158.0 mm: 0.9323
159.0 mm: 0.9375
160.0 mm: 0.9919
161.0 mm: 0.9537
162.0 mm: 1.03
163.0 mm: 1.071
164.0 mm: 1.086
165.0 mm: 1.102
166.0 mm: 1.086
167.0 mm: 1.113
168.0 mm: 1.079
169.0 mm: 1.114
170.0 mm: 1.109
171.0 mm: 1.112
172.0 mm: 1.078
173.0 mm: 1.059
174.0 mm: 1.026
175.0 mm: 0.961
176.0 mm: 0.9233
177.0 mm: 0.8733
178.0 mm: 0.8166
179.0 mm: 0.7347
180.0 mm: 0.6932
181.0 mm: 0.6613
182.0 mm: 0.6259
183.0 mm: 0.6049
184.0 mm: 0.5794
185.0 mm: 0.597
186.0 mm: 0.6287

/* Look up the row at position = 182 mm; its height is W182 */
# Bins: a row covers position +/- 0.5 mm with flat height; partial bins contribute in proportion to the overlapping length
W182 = 0.6259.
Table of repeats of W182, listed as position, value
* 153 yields 0.972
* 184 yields 0.5794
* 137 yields 1.068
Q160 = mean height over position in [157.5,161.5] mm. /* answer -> 0.954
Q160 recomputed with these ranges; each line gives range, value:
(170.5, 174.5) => 1.07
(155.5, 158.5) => 0.946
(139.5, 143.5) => 1.1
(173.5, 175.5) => 0.994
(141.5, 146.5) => 1.09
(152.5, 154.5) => 0.981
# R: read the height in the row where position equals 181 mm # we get 0.6613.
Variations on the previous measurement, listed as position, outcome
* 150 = 1.073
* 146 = 1.088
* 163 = 1.071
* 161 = 0.9537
